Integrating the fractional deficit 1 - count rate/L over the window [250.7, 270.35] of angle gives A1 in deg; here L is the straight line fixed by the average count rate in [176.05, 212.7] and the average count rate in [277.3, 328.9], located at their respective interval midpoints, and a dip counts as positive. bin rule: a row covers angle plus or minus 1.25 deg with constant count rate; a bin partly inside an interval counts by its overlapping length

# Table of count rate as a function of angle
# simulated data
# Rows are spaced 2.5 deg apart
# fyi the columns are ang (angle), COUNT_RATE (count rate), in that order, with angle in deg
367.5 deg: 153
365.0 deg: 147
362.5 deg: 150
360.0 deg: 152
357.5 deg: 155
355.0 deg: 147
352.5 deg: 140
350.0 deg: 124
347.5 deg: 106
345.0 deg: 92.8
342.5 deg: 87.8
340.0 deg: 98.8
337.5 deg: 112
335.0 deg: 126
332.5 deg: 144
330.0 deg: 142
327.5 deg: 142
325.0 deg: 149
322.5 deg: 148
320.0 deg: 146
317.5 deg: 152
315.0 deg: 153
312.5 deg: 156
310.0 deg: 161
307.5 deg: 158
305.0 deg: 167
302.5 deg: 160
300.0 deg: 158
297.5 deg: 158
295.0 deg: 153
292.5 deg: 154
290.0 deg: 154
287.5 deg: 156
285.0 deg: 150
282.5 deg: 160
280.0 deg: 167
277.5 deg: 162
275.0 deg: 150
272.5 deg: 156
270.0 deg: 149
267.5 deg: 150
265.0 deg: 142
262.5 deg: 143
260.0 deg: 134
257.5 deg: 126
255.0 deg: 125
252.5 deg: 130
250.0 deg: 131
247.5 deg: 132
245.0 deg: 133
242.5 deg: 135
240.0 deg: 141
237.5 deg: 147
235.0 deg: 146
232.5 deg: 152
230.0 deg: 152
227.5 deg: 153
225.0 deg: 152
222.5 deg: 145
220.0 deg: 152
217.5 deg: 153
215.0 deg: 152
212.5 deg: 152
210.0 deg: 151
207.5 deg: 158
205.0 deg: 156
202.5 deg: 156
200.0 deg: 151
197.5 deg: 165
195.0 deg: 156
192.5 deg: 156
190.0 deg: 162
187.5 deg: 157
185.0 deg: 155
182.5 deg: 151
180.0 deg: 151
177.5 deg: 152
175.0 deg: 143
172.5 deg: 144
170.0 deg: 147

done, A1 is 2.4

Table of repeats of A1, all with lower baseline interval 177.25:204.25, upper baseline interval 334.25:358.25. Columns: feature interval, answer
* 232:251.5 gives 0.6 deg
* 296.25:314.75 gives -4.5 deg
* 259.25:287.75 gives -3.4 deg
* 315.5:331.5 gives -3.0 deg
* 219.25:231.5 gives -0.3 deg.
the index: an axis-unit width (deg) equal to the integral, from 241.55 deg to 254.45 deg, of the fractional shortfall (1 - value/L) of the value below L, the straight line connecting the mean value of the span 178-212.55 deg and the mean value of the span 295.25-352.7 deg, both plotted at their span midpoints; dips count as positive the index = 1.5 deg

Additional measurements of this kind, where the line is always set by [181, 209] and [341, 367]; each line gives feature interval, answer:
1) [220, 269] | 2.5 deg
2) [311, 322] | -1.2 deg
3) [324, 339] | -0.1 deg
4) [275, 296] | -2.2 deg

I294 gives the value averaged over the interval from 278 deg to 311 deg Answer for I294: 158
